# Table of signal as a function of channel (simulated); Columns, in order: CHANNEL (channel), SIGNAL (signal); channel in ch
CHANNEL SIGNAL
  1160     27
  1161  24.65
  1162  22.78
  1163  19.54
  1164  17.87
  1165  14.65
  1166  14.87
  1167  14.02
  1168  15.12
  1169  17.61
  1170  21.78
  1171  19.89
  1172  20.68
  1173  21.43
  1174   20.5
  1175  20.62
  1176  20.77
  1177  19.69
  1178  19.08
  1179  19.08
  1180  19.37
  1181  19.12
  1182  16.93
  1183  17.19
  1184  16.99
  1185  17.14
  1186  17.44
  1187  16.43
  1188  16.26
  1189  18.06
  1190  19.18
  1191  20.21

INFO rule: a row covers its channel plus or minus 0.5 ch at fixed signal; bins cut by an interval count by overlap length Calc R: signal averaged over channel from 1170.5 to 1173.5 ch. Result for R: 20.7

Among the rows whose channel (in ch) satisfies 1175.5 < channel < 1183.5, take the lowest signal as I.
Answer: 16.93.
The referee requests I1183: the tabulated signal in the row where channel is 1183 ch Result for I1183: 17.19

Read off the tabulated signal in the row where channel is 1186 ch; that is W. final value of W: 17.44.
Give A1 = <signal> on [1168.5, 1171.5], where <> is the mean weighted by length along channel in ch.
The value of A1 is 19.8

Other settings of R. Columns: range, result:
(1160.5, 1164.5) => 21.2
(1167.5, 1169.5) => 16.4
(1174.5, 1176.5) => 20.7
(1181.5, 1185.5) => 17.1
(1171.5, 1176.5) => 20.8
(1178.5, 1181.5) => 19.2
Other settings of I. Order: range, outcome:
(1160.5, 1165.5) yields 14.65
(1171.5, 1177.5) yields 19.69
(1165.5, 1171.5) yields 14.02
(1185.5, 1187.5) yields 16.43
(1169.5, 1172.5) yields 19.89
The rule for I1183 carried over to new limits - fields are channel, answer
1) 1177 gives 19.69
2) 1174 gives 20.5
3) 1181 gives 19.12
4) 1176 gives 20.77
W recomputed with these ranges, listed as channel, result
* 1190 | 19.18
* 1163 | 19.54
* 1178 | 19.08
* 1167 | 14.02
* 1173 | 21.43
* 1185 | 17.14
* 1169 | 17.61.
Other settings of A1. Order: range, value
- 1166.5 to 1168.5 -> 14.6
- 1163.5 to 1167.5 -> 15.4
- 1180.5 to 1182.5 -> 18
